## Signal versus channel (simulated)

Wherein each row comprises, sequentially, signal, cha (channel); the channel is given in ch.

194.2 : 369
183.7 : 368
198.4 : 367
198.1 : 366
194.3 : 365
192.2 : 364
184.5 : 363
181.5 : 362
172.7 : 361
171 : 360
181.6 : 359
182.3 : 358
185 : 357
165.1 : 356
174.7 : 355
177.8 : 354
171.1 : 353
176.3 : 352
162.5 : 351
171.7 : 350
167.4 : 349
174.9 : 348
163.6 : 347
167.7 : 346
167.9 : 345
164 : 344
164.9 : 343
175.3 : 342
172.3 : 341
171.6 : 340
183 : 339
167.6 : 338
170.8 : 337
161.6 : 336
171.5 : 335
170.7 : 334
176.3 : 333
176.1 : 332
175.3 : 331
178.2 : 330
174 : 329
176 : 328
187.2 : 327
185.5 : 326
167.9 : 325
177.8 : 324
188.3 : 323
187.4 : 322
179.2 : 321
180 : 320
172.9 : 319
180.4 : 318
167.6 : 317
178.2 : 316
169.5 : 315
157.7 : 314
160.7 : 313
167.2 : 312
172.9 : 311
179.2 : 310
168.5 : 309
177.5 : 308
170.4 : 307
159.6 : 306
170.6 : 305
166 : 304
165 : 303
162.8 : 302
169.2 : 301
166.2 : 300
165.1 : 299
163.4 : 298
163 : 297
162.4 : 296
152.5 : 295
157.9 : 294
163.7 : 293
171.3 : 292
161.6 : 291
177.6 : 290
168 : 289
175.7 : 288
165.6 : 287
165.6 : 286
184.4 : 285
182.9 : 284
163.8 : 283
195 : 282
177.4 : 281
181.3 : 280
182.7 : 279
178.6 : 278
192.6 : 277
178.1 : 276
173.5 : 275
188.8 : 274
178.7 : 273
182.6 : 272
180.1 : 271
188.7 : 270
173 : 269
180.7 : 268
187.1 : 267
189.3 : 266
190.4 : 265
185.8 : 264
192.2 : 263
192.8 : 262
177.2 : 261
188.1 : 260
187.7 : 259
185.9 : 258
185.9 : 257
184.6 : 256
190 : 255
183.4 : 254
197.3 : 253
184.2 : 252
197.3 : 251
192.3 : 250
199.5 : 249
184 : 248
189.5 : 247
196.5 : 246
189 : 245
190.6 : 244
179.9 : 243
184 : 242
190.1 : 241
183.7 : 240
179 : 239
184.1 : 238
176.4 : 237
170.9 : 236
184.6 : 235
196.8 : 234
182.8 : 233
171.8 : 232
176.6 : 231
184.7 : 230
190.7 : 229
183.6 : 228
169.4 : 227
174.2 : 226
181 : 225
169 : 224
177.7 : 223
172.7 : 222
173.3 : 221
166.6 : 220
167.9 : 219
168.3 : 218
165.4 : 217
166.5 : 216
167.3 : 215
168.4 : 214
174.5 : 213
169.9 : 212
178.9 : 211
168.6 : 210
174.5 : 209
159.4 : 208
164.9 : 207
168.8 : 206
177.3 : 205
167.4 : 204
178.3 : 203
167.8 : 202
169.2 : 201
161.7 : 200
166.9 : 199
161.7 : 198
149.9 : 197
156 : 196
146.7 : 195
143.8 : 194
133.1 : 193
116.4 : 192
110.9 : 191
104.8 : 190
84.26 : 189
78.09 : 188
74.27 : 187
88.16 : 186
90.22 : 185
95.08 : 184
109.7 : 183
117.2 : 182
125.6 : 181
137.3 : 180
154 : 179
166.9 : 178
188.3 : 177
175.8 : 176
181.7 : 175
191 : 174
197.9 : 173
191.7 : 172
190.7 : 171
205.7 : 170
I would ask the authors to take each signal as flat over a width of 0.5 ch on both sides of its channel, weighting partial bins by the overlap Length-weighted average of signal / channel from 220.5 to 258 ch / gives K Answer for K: 184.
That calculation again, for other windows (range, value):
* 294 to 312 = 166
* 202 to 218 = 170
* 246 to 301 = 180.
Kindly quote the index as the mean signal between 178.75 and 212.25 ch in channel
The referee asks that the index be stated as 139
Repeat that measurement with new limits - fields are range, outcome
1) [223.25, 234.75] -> 180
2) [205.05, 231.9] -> 172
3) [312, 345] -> 174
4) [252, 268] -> 188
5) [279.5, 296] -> 171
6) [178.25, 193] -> 108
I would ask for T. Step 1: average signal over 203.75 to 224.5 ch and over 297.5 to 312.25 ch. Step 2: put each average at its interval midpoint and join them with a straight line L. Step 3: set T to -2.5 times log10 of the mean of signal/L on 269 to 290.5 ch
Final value -0.06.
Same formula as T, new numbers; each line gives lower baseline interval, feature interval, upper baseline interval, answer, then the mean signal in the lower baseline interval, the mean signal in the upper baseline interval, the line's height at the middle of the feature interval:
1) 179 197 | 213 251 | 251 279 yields -0.16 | 115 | 185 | 155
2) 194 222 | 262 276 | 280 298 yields -0.09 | 167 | 170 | 169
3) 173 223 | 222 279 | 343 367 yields -0.16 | 151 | 176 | 159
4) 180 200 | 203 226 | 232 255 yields -0.14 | 120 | 187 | 151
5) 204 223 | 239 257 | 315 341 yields -0.10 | 170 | 176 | 172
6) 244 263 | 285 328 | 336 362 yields 0.06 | 189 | 172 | 180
